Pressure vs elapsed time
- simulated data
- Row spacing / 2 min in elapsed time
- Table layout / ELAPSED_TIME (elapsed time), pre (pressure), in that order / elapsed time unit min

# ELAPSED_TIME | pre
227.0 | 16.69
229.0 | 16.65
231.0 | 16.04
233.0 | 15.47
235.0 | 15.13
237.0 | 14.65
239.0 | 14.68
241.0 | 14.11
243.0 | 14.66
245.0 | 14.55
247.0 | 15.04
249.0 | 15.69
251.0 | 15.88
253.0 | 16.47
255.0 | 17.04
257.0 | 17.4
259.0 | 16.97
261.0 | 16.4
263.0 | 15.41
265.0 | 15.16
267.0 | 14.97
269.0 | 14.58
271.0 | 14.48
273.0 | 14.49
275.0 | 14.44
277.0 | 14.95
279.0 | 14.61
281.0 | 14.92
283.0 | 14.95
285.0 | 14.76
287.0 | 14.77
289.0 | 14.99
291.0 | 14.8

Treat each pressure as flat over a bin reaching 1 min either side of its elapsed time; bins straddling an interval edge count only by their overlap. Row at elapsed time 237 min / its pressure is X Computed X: 14.65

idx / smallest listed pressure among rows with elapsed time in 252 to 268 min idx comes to 14.97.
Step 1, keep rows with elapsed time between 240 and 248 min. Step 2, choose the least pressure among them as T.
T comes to 14.11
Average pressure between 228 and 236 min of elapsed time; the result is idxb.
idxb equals 15.8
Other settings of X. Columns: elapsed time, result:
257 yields 17.4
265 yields 15.16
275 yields 14.44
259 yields 16.97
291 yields 14.8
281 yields 14.92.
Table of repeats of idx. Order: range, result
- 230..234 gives 15.47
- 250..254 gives 15.88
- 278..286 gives 14.61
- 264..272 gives 14.48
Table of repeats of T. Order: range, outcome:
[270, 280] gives 14.44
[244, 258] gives 14.55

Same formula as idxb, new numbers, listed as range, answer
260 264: 15.9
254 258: 17.2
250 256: 16.5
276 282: 14.8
